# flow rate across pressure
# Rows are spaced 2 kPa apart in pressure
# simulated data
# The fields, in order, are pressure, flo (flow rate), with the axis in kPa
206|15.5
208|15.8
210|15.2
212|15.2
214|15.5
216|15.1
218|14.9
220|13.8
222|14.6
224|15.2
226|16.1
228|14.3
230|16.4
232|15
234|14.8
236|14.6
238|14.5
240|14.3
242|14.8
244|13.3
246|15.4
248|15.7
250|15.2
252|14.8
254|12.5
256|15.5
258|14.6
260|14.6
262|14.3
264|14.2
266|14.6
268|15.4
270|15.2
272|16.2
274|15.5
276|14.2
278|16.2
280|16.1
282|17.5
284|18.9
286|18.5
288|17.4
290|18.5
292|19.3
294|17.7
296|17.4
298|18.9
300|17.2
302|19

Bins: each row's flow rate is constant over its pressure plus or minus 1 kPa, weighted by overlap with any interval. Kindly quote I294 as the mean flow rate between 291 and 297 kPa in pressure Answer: 18.1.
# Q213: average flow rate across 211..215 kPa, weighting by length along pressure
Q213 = 15.3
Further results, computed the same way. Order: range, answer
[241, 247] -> 14.5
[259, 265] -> 14.4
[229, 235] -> 15.4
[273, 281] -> 15.5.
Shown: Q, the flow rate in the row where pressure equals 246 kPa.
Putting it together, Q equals 15.4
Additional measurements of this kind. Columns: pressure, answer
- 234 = 14.8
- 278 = 16.2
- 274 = 15.5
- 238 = 14.5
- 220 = 13.8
